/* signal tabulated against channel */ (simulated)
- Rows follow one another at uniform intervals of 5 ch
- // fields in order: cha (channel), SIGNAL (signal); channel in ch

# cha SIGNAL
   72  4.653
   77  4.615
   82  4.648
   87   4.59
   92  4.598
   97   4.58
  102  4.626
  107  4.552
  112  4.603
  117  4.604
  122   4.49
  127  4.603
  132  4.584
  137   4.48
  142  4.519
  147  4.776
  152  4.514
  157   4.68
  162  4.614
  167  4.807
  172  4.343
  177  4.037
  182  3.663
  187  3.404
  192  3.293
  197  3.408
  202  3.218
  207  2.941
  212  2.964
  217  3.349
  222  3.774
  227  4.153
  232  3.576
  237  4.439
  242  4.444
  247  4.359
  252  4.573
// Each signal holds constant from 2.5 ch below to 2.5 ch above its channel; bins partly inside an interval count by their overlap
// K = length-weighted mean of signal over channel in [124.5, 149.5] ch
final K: 4.59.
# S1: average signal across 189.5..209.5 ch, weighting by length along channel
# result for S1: 3.21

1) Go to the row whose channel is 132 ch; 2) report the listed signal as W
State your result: 4.584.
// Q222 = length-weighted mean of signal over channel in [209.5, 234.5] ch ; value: 3.56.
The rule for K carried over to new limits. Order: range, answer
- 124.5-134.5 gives 4.59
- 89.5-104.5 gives 4.6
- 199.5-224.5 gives 3.25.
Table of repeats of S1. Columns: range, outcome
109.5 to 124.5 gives 4.57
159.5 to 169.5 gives 4.71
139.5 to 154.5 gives 4.6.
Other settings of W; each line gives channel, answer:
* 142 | 4.519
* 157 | 4.68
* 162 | 4.614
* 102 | 4.626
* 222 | 3.774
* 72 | 4.653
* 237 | 4.439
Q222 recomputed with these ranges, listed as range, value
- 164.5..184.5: 4.21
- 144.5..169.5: 4.68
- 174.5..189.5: 3.7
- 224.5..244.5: 4.15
